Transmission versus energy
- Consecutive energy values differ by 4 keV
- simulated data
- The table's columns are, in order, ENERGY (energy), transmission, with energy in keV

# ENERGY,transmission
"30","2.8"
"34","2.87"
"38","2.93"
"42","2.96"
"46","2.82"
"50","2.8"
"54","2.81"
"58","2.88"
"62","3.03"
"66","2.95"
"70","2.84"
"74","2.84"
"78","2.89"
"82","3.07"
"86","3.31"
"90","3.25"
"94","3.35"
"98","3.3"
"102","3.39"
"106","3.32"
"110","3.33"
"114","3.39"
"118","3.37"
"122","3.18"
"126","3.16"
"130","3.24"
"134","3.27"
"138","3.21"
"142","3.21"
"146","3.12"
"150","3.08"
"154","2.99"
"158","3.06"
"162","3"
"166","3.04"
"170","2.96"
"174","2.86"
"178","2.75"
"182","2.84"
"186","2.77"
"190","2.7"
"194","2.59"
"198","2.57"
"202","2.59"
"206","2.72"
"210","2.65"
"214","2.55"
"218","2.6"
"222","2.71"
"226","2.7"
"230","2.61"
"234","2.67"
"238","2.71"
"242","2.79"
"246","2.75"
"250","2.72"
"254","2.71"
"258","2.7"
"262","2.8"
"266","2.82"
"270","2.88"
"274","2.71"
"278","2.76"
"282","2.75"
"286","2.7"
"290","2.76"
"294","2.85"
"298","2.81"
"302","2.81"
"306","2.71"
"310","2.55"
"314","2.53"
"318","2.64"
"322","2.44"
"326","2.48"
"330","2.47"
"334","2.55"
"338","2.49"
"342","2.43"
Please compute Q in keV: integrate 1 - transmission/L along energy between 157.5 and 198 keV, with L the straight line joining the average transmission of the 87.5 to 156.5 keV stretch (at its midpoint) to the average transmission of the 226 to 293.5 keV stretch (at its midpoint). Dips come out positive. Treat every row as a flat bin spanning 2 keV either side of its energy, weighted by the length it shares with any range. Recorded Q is 2.75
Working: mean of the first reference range 3.24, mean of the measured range 2.84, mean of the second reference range 2.74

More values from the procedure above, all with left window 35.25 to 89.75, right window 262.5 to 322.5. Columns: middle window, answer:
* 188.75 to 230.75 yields 2.5 keV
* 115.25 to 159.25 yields -4.7 keV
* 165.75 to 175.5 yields -0.4 keV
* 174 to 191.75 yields 0.3 keV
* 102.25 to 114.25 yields -1.9 keV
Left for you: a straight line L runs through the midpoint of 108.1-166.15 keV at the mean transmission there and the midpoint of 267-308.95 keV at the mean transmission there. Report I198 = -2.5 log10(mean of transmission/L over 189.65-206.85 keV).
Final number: 0.15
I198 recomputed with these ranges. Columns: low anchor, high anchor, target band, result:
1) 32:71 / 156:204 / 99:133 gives -0.16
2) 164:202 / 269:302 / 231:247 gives 0.02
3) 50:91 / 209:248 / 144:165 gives -0.09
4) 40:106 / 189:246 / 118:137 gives -0.12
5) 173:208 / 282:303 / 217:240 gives 0.03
